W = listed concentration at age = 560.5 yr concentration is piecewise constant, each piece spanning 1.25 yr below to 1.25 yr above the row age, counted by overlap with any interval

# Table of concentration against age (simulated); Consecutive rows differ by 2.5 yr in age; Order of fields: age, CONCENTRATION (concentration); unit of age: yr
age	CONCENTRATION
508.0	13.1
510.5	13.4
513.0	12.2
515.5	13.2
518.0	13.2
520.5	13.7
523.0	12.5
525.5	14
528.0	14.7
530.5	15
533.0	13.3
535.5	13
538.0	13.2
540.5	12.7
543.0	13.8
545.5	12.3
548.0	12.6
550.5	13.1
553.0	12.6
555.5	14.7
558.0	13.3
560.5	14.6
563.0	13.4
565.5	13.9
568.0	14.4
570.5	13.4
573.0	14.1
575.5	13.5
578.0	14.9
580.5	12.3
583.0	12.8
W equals 14.6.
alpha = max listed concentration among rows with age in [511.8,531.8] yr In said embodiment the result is 15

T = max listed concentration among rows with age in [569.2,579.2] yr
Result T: 14.9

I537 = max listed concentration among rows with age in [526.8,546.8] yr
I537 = 15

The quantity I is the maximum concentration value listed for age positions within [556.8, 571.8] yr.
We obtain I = 14.6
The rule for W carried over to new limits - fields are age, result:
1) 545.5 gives 12.3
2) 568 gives 14.4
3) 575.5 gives 13.5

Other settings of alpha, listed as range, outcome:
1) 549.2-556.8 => 14.7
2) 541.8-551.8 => 13.8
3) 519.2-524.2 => 13.7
